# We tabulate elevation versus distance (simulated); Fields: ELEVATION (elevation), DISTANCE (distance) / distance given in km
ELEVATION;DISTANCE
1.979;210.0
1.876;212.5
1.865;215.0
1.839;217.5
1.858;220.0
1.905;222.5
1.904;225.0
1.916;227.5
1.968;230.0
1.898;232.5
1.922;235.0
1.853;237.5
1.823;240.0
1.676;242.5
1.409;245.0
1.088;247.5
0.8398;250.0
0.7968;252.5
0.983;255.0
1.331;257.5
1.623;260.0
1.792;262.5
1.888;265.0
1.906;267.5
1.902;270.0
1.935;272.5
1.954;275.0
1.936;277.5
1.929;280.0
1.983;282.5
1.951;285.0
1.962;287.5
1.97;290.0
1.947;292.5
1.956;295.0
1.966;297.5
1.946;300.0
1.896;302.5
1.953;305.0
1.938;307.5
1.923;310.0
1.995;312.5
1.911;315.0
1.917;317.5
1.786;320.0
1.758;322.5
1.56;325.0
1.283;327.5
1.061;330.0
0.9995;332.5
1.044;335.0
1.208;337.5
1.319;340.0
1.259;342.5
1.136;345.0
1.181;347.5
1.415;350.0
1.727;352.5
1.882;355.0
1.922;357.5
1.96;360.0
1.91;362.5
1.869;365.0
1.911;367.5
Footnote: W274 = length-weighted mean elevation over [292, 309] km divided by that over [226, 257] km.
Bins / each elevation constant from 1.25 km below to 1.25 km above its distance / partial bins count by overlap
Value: 1.3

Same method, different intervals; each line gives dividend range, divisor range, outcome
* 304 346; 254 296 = 0.84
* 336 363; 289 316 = 0.78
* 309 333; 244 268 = 1.21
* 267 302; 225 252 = 1.20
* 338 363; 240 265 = 1.16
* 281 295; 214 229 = 1.04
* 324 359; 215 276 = 0.81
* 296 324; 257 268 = 1.11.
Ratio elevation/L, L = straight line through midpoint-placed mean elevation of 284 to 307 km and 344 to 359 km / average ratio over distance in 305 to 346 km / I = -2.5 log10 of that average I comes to 0.15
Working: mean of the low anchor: 1.95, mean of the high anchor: 1.56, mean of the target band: 1.52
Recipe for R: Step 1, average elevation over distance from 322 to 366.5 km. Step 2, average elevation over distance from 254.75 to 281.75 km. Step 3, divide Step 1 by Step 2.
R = 0.83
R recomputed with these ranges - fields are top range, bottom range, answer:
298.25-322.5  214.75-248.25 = 1.07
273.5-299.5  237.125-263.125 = 1.44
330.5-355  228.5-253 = 0.82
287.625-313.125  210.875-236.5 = 1.03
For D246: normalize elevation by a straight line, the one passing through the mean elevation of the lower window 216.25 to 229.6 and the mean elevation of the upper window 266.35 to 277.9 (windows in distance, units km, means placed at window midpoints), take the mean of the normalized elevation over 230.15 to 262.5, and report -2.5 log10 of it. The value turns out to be 0.28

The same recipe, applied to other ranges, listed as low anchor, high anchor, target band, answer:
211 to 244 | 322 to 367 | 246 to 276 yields 0.17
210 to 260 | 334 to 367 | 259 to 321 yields -0.21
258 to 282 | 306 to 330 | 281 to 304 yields -0.08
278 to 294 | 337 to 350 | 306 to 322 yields -0.19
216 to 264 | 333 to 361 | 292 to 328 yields -0.23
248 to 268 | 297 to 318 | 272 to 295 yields -0.18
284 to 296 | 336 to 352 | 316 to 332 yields 0.00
